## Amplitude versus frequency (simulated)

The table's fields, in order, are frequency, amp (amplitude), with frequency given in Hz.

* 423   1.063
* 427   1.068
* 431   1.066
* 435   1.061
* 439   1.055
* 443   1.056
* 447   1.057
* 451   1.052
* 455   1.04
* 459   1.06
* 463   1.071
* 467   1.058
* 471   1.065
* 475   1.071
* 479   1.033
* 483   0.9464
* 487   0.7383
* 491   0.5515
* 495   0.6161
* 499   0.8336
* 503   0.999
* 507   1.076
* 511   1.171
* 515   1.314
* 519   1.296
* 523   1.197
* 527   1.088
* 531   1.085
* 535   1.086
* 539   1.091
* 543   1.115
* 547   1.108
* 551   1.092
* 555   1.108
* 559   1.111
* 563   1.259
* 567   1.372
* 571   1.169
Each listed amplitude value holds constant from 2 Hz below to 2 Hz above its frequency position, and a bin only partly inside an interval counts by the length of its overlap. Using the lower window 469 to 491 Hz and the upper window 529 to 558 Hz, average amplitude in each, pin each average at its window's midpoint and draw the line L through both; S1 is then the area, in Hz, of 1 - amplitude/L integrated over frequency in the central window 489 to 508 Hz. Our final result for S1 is 3.5 Hz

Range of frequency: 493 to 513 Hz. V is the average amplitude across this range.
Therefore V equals 0.939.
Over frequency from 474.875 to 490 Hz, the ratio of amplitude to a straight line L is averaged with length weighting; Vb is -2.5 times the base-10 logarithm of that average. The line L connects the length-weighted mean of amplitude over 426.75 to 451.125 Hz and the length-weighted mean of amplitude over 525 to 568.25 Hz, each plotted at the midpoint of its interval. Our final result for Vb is 0.20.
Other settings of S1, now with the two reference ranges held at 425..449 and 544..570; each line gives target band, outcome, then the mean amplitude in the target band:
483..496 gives 5.0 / 0.685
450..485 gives 1.4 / 1.04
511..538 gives -0.8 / 1.17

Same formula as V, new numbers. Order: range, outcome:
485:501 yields 0.685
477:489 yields 0.906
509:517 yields 1.24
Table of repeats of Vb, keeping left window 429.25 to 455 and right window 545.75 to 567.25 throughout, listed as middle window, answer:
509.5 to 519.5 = -0.12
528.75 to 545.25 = 0.05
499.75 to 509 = 0.11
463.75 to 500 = 0.22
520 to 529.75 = -0.02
